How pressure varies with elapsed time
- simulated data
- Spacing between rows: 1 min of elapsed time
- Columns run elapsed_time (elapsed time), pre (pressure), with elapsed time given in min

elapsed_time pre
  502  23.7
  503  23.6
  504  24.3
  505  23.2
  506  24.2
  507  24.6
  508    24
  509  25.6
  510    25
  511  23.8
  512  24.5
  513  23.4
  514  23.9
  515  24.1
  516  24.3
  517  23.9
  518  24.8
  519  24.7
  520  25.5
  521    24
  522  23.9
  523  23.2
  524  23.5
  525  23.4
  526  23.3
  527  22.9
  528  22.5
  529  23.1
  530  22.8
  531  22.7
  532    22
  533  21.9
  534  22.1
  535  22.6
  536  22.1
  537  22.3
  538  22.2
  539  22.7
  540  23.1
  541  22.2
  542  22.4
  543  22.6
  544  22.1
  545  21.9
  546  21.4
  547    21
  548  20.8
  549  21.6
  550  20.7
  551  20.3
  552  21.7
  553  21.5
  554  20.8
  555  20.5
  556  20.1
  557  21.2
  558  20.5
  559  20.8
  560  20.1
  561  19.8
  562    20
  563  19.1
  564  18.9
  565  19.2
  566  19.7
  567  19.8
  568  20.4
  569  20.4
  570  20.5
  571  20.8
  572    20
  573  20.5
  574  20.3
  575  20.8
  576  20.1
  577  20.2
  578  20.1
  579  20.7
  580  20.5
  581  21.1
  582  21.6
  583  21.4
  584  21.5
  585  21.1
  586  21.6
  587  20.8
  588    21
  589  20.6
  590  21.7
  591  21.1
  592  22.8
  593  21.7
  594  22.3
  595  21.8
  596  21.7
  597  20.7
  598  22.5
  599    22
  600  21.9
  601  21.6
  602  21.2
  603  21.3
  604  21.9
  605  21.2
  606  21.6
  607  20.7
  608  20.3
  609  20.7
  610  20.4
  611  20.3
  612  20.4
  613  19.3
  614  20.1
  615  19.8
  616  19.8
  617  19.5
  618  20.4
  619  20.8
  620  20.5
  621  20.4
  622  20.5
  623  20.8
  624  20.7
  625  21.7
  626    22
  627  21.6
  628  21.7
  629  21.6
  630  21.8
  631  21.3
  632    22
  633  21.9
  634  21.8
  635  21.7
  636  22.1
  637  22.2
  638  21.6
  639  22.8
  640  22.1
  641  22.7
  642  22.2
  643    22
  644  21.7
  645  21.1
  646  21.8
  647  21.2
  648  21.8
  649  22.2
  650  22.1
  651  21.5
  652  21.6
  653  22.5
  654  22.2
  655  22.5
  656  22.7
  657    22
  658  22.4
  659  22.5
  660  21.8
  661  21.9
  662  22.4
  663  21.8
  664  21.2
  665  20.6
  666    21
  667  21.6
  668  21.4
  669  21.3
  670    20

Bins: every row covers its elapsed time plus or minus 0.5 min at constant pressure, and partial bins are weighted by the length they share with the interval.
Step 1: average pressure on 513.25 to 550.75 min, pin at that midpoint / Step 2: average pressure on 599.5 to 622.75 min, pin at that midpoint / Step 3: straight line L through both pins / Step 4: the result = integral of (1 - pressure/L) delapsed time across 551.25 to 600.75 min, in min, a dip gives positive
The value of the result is 1.8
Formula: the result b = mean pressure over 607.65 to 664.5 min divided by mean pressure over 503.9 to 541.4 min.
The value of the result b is 0.91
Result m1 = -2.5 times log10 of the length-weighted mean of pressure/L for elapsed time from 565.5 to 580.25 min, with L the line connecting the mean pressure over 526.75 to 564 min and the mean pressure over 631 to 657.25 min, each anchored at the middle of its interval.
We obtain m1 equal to 0.07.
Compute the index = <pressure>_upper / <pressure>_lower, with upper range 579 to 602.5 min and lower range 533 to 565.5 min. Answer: 1.01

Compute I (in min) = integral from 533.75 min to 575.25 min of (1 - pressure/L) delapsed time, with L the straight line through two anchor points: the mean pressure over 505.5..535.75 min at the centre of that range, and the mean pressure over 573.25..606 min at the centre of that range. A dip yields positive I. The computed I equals 2.80 min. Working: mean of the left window 23.7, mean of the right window 21.3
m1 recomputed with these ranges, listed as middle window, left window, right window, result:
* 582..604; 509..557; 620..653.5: 0.03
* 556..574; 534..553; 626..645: 0.09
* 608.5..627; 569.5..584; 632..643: 0.06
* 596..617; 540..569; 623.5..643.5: 0.03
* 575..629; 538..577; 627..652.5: 0.02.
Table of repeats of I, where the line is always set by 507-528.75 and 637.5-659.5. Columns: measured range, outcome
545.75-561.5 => 1.80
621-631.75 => 0.50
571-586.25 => 1.55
